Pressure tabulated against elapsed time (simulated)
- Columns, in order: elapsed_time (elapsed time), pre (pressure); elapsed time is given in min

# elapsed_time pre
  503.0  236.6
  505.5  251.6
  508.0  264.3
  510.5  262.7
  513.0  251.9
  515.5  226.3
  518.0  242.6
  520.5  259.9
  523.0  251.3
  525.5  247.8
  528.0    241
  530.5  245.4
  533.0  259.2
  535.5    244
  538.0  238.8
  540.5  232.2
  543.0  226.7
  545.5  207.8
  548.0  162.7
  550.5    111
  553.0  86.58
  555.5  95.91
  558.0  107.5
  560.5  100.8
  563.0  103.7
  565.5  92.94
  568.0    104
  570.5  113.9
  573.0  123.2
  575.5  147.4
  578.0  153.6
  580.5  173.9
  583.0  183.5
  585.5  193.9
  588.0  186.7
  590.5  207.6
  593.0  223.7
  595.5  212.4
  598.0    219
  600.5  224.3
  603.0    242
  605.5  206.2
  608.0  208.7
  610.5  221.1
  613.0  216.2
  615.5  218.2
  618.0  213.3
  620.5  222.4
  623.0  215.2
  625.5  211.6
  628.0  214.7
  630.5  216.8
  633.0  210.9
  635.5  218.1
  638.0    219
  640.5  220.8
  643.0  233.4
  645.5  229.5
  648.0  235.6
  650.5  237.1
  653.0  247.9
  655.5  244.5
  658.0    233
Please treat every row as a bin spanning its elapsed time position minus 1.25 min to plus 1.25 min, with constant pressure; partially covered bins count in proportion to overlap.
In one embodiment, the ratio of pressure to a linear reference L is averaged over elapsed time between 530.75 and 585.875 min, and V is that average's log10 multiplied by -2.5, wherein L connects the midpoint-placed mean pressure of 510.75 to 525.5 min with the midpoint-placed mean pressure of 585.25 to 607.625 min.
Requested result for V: 0.41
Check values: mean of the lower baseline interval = 248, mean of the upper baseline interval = 214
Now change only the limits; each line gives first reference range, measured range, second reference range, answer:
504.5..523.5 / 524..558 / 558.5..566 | -0.15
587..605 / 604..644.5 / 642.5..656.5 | 0.05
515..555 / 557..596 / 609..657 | 0.40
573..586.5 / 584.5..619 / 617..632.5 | -0.13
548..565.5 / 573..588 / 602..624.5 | -0.10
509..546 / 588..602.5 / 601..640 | 0.04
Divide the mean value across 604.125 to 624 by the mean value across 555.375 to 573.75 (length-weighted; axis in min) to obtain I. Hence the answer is 2.04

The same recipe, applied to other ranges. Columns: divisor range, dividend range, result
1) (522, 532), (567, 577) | 0.50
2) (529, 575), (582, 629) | 1.34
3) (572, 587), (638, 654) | 1.42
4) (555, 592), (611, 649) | 1.56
